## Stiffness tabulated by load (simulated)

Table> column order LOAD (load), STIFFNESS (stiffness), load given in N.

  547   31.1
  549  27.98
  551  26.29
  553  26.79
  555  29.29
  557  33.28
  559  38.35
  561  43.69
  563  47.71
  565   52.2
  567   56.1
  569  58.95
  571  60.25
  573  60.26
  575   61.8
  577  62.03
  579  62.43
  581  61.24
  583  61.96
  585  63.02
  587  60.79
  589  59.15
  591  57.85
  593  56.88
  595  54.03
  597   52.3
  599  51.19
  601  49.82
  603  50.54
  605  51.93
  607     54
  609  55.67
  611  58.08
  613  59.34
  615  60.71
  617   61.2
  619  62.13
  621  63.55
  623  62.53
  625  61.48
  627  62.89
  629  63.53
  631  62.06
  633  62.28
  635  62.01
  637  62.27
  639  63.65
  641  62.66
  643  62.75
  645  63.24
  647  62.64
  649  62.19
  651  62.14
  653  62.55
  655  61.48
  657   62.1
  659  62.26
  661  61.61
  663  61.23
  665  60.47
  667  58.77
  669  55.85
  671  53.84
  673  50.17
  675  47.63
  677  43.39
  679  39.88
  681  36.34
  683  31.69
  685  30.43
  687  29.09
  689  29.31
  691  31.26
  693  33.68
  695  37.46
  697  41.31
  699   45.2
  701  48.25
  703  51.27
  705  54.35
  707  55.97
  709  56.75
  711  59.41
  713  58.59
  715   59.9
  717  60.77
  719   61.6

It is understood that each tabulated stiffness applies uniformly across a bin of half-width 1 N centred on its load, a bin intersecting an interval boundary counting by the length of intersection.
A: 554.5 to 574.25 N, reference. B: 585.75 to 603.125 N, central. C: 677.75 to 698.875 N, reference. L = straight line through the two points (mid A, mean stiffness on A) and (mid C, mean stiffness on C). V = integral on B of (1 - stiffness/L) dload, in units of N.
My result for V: -3.8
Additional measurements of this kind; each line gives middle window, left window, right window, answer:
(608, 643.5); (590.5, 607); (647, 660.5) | -2.54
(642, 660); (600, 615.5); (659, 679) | -2.59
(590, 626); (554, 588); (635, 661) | 0.69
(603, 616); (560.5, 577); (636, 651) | 0.76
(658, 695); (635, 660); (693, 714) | 7.45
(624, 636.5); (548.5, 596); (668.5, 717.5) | -3.61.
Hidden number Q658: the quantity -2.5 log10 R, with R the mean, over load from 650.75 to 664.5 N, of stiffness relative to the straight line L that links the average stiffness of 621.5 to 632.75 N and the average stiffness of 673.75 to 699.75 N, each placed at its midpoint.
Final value -0.25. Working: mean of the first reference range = 62.5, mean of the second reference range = 36.7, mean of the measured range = 61.8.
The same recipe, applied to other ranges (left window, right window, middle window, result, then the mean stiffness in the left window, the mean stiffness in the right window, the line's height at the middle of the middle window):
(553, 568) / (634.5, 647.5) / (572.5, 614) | -0.15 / 41.9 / 62.8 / 50.4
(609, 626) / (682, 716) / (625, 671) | -0.13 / 60.8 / 44.3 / 54.6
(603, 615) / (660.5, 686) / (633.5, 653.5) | -0.21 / 55.8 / 48.3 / 51.8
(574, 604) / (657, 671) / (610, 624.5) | -0.05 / 57.7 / 59.7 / 58.4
